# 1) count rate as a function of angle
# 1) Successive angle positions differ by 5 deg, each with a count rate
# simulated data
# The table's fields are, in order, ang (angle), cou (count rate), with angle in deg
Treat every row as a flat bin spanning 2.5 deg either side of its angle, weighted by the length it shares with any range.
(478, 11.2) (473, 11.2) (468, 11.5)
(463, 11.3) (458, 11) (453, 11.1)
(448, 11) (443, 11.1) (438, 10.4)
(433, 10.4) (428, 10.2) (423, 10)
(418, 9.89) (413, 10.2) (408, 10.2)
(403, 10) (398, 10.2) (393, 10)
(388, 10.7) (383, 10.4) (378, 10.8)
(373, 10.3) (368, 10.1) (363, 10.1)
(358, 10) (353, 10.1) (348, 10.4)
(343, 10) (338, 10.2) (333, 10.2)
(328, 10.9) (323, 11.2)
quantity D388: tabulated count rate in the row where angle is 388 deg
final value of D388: 10.7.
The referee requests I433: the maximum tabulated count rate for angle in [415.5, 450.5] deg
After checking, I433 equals 11.1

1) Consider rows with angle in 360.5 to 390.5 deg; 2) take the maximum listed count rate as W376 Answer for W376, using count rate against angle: 10.8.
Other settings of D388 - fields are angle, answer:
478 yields 11.2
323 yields 11.2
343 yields 10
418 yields 9.89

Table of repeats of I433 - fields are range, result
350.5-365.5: 10.1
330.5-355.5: 10.4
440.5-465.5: 11.3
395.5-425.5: 10.2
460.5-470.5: 11.5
